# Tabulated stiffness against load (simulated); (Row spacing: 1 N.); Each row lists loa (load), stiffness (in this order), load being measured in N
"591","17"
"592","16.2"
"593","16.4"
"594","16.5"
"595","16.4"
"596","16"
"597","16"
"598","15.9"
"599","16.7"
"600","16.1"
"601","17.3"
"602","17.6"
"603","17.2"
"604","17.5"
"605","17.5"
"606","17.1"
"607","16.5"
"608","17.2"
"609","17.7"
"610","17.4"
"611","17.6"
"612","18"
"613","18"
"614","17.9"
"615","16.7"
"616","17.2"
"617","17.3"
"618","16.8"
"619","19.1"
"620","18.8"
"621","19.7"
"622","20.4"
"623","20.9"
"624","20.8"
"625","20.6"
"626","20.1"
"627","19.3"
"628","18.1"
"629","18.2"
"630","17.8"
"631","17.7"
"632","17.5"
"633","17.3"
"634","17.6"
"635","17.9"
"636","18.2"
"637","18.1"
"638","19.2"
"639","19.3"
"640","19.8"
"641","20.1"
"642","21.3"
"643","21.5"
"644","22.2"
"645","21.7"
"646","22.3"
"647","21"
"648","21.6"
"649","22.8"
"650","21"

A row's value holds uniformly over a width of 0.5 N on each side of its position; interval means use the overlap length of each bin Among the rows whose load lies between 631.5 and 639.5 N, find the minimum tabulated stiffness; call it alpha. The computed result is 17.3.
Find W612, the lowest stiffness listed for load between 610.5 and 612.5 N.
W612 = 17.6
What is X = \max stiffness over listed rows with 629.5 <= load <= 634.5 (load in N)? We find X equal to 17.8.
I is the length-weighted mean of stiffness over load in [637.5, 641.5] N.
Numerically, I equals 19.6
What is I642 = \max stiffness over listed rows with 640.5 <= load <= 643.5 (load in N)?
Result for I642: 21.5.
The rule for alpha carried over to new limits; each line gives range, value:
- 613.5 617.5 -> 16.7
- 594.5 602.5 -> 15.9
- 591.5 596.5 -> 16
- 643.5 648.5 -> 21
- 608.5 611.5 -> 17.4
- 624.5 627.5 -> 19.3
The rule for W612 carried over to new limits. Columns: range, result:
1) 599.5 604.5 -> 16.1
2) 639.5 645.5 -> 19.8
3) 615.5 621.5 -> 16.8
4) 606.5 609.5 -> 16.5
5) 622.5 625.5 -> 20.6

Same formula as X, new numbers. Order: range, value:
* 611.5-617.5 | 18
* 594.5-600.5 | 16.7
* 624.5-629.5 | 20.6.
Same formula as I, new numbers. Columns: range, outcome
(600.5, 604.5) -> 17.4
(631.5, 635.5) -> 17.6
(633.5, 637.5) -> 17.9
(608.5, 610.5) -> 17.5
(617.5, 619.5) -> 18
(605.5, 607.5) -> 16.8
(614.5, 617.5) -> 17.1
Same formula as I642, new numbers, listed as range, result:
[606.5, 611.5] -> 17.7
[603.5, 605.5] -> 17.5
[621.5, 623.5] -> 20.9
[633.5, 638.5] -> 19.2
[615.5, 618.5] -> 17.3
